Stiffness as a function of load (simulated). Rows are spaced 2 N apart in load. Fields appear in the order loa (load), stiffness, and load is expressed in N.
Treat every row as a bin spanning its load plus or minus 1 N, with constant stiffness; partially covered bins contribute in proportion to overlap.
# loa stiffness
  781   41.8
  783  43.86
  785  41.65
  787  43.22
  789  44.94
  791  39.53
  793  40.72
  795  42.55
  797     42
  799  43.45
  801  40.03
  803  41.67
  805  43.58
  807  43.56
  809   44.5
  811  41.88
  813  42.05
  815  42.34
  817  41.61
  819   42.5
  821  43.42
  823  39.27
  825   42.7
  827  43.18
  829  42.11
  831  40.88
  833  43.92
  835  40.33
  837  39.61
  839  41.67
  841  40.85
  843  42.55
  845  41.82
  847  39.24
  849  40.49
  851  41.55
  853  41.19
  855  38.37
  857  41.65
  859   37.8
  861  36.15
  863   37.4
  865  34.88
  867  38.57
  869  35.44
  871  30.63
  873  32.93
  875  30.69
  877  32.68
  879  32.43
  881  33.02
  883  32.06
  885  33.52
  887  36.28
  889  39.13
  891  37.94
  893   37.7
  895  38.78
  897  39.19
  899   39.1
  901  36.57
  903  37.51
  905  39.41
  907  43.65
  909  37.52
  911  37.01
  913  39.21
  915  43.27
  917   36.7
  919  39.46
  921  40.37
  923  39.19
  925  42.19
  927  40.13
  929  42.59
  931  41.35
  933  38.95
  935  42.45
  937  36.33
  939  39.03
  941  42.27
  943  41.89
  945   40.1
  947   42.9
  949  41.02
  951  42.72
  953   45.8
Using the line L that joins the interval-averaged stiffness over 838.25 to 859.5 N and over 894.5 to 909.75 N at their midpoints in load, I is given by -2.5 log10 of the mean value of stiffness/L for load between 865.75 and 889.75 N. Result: 0.17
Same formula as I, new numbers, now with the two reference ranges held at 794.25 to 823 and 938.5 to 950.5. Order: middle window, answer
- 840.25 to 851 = 0.03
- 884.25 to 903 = 0.11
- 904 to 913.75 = 0.06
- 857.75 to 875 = 0.19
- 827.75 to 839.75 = 0.02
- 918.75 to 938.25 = 0.03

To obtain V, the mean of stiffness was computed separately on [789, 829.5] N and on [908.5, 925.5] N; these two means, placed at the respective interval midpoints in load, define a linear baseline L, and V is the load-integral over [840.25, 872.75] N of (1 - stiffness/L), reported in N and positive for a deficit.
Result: 2.0 N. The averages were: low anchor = 42.2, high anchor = 39.4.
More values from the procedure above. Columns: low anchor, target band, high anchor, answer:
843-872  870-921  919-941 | 3.5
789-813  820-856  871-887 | -3.5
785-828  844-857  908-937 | 0.3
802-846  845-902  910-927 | 5.8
